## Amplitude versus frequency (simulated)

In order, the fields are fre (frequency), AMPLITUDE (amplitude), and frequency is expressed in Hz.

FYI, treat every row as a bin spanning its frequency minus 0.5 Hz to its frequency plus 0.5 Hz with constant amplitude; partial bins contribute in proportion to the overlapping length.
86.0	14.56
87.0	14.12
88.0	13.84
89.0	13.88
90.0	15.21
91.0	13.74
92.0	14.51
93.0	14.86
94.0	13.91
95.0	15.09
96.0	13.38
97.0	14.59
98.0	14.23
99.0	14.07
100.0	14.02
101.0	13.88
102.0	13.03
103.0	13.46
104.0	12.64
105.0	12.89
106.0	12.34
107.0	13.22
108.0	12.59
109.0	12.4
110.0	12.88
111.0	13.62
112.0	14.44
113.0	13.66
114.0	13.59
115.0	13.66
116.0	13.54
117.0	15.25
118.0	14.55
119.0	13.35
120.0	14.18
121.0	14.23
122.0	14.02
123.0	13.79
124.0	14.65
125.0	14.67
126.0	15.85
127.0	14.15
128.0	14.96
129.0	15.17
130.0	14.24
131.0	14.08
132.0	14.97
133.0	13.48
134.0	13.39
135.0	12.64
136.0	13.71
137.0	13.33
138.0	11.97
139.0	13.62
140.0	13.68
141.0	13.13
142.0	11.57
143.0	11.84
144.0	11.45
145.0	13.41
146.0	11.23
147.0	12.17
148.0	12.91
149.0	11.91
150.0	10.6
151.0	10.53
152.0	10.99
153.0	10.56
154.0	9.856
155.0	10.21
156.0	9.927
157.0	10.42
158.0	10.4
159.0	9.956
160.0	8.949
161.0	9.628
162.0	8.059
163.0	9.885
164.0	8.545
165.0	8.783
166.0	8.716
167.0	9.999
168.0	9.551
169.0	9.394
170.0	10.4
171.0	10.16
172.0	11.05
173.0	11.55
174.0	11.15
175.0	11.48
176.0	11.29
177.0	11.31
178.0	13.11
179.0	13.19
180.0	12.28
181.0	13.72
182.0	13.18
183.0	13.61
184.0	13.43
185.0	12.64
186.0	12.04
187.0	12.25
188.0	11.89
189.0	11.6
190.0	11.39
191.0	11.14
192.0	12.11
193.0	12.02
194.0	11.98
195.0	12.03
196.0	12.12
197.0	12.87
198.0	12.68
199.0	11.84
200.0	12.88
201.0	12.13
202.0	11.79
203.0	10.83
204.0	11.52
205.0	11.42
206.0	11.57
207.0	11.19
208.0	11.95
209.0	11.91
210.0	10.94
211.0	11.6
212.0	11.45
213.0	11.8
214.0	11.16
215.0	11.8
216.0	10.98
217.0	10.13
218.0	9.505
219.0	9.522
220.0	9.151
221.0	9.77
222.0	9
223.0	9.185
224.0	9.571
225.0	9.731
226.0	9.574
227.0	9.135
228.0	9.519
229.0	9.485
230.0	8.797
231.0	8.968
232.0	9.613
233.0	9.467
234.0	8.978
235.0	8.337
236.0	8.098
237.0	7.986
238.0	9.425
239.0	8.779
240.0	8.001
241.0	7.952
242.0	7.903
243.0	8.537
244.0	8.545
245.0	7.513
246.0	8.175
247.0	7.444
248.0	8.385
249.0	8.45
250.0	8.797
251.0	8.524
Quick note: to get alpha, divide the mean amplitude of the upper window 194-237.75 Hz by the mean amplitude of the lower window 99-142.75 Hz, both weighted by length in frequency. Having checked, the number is 0.77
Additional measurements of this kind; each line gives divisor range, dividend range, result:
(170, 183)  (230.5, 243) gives 0.72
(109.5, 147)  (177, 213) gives 0.89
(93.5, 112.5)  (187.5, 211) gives 0.87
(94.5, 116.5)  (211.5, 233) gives 0.73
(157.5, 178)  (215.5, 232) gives 0.94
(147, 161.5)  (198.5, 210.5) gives 1.11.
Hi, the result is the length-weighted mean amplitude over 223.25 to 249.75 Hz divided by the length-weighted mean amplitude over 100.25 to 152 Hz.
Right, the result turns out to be 0.65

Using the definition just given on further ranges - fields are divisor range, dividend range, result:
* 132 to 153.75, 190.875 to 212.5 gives 0.96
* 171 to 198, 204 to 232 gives 0.85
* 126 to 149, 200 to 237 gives 0.77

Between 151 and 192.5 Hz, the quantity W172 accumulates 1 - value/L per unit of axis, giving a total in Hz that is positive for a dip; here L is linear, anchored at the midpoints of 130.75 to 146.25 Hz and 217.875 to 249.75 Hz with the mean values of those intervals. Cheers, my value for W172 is 1.78 Hz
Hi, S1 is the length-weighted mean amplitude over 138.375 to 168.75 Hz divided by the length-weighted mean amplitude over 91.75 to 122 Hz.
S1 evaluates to 0.8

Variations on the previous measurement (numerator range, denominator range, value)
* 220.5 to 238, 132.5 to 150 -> 0.72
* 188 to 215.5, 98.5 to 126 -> 0.86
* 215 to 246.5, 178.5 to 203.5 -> 0.74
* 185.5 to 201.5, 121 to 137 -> 0.85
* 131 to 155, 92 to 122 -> 0.90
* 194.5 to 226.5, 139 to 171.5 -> 1.04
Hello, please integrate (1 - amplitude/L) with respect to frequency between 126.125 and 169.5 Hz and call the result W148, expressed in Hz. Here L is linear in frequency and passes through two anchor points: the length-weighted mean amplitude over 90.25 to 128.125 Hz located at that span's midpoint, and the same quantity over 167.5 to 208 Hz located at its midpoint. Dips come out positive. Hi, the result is 4.4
